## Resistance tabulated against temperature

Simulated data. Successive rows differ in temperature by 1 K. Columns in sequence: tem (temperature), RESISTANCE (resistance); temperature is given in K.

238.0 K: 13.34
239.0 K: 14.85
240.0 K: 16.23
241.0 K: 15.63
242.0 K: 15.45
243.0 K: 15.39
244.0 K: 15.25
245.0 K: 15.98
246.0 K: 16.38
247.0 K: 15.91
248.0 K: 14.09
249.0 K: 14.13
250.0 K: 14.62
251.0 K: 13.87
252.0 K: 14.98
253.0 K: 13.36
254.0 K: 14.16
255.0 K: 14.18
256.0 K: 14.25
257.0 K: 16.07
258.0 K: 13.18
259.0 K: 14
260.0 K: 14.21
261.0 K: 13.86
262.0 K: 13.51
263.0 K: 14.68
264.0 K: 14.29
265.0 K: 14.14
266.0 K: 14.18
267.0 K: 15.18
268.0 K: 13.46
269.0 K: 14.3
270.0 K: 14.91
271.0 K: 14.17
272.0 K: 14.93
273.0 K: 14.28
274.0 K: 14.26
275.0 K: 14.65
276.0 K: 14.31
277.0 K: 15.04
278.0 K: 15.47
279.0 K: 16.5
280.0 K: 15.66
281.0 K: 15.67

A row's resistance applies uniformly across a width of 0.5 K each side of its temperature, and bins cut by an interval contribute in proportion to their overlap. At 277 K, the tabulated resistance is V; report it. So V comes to 15.04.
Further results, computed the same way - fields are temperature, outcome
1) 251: 13.87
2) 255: 14.18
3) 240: 16.23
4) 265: 14.14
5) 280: 15.66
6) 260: 14.21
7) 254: 14.16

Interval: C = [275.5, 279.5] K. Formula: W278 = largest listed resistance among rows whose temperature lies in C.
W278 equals 16.5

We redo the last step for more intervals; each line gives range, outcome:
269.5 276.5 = 14.93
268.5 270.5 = 14.91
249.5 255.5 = 14.98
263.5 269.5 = 15.18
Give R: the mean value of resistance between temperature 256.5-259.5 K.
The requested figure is 14.4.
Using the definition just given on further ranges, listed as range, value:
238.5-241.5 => 15.6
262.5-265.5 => 14.4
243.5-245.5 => 15.6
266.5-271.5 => 14.4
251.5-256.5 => 14.2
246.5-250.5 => 14.7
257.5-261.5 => 13.8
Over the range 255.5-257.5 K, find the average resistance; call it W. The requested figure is 15.2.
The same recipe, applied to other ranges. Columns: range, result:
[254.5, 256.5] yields 14.2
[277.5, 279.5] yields 16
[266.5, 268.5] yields 14.3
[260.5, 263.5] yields 14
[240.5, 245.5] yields 15.5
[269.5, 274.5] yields 14.5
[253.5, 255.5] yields 14.2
